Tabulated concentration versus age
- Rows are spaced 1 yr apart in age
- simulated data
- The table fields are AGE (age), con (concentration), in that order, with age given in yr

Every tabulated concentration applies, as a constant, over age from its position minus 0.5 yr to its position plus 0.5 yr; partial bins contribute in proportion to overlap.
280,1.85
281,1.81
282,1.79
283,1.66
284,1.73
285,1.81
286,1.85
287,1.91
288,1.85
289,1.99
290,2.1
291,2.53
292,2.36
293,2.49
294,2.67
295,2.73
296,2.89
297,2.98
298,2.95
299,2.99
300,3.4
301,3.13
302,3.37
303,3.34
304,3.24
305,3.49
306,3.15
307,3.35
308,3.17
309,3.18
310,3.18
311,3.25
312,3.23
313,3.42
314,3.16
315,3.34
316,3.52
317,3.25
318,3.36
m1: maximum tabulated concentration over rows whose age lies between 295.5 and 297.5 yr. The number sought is 2.98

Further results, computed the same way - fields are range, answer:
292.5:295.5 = 2.73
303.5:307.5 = 3.49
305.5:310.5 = 3.35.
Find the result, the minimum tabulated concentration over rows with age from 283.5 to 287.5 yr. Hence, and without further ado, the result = 1.73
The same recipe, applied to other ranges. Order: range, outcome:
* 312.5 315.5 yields 3.16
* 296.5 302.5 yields 2.95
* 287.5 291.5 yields 1.85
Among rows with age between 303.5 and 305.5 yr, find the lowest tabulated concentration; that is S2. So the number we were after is 3.24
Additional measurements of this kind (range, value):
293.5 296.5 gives 2.67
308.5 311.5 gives 3.18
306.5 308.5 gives 3.17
